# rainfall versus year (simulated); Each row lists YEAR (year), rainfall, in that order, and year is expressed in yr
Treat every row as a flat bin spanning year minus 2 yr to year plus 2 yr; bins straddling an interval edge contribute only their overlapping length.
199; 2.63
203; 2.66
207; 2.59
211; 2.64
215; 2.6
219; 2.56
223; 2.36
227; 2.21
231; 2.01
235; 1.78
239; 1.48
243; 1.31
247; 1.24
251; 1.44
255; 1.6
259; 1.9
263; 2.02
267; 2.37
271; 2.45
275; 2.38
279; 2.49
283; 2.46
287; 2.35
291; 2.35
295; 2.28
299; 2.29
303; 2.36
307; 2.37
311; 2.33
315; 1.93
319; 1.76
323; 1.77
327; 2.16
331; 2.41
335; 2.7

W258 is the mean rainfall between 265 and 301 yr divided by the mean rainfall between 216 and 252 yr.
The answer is 1.28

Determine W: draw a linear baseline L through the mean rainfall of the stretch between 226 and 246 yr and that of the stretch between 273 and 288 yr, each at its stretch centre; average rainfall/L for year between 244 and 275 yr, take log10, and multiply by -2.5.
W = 0.128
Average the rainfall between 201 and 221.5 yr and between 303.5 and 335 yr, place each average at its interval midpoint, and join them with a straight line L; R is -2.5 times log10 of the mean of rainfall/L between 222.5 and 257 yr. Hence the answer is 0.42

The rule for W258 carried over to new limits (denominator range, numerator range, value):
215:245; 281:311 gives 1.17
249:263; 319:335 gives 1.26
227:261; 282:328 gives 1.35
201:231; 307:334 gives 0.85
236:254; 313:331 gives 1.40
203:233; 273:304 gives 0.97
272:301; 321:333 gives 0.89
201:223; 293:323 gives 0.84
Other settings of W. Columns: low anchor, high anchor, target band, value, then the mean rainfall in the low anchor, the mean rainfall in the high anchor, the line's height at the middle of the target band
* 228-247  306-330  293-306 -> -0.18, 1.63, 2.06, 1.96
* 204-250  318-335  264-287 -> -0.15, 2.07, 2.12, 2.09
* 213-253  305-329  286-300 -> -0.15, 1.9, 2.05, 2.01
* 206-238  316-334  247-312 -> -0.01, 2.31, 2.06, 2.17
